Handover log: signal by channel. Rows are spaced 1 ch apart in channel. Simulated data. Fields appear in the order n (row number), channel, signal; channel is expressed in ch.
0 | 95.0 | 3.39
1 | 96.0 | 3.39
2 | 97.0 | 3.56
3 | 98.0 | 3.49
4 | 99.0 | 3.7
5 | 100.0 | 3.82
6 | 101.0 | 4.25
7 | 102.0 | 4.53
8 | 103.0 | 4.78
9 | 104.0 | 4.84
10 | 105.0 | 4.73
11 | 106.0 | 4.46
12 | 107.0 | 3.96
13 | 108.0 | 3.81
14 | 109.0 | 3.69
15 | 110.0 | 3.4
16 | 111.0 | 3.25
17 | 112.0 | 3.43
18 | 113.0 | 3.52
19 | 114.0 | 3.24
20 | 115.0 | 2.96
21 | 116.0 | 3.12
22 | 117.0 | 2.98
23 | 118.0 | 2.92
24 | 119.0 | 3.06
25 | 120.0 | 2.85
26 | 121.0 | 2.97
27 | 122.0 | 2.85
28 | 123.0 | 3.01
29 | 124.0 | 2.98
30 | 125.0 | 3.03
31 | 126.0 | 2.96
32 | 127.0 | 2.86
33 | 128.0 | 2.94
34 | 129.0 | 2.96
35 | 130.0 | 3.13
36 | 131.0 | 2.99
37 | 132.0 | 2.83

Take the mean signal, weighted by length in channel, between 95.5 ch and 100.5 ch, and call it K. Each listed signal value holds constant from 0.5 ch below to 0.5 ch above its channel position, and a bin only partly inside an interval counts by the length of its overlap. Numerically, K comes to 3.59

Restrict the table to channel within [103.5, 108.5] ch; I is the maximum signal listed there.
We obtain 4.84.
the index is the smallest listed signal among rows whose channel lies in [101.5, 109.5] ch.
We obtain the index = 3.69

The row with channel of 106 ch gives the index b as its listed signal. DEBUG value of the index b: 4.46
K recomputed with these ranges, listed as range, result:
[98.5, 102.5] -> 4.08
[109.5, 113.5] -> 3.4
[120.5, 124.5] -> 2.95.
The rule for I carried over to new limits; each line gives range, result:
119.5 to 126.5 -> 3.03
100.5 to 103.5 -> 4.78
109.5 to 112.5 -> 3.43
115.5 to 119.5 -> 3.12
